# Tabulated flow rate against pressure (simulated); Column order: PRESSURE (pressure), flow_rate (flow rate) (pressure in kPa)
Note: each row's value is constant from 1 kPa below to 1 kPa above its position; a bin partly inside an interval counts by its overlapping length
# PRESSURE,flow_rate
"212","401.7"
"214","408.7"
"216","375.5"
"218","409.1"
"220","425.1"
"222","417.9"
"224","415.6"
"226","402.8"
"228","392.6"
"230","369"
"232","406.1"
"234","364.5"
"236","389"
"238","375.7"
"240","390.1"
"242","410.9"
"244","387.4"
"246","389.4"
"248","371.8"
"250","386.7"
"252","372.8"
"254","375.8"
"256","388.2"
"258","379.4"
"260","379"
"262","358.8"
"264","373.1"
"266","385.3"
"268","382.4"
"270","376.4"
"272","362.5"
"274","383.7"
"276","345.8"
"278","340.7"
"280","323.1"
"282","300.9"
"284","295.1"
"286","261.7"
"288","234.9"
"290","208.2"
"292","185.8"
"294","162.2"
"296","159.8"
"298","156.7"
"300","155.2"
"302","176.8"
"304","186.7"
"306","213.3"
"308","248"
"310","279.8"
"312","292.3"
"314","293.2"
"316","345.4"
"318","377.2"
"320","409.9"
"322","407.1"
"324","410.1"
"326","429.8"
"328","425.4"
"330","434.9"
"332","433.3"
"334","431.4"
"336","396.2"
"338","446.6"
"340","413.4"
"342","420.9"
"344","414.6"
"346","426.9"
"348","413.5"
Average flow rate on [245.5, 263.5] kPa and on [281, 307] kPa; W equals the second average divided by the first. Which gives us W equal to 0.55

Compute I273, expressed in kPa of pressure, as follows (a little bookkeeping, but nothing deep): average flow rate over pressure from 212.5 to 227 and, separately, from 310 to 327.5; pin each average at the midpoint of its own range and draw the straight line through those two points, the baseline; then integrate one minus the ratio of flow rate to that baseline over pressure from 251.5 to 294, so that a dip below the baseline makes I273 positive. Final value 6.3 kPa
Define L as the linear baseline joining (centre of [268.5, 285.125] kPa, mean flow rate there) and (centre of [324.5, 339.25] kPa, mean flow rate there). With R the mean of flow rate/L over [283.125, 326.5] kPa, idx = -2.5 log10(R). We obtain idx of 0.41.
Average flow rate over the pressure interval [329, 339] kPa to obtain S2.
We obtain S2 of 428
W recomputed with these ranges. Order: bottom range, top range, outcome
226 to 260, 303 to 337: 0.92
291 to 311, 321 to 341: 2.20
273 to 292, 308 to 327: 1.21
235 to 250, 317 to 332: 1.07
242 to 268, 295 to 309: 0.49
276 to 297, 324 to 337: 1.68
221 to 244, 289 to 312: 0.50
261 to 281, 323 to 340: 1.17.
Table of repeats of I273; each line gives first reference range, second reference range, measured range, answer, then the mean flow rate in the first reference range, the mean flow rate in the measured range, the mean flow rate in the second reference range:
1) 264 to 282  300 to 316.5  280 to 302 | 6.5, 360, 215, 246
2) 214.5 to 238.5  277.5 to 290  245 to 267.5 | -2.7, 396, 378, 284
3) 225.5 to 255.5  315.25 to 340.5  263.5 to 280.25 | 1.3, 385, 365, 413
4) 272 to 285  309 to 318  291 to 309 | 7.7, 334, 183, 311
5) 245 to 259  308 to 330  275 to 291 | 3.6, 381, 289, 365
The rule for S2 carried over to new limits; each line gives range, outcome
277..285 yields 315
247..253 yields 377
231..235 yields 385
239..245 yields 396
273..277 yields 365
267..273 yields 374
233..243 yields 386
